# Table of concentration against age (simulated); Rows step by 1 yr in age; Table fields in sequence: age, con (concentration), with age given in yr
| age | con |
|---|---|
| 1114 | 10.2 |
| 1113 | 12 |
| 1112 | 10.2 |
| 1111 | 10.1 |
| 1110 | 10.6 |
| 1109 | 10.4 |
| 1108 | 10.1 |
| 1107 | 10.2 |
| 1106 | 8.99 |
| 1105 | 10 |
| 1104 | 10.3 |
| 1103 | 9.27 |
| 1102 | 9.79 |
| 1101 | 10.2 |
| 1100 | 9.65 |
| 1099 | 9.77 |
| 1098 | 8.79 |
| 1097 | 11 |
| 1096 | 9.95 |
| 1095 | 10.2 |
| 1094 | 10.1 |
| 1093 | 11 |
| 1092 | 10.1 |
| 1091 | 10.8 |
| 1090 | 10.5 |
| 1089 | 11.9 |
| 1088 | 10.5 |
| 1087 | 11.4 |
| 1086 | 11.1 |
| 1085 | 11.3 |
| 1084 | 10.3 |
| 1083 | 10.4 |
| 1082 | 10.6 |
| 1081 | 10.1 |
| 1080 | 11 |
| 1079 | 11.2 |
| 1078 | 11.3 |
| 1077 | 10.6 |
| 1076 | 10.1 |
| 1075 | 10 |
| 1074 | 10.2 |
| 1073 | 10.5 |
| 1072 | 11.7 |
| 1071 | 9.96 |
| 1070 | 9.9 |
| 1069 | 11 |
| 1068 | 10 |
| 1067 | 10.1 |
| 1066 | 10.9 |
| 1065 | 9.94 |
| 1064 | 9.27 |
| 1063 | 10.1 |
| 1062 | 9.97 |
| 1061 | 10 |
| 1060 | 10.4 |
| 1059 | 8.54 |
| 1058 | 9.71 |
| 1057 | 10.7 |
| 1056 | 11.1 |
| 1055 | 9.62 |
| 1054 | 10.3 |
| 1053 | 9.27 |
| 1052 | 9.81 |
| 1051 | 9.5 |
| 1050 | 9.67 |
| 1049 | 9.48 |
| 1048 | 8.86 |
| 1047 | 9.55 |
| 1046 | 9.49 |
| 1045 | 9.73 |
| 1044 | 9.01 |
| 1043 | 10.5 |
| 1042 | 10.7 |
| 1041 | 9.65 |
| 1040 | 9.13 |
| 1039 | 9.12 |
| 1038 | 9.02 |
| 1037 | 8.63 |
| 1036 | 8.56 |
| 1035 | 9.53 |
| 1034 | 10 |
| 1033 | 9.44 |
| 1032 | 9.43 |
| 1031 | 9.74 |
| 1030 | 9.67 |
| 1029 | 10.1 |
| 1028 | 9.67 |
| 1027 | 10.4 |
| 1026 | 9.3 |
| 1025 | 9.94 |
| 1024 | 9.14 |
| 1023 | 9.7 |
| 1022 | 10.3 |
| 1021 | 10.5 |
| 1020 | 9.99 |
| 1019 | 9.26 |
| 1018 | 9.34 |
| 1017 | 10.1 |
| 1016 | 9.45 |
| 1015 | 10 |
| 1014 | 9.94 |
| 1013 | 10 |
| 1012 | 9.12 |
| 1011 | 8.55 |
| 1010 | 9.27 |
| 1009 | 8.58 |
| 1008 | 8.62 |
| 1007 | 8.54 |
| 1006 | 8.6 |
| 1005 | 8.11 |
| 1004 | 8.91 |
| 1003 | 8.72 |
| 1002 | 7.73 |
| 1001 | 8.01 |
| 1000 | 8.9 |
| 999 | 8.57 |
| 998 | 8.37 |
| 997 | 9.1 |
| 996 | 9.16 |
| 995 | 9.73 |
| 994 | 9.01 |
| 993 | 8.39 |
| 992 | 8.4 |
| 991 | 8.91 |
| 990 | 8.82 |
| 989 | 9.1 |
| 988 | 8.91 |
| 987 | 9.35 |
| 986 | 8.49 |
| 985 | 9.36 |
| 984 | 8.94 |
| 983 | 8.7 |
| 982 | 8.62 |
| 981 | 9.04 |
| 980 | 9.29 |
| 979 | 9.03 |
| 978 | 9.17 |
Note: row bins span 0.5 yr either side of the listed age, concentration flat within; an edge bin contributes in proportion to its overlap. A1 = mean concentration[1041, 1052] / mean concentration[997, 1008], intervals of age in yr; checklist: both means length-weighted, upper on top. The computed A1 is 1.14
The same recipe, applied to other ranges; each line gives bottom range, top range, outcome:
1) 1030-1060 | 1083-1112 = 1.07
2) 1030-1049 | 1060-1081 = 1.10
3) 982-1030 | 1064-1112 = 1.13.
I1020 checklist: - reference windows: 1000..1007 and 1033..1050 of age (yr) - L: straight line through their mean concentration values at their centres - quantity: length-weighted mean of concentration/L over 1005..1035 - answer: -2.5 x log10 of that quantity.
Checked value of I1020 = -0.08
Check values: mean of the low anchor 8.4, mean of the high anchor 9.44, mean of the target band 9.52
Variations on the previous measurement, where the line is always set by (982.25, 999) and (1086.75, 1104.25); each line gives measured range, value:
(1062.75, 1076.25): -0.04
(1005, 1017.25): 0.00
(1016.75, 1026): -0.05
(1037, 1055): 0.01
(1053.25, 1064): -0.02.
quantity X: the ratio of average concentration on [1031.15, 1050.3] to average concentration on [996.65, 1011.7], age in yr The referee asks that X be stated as 1.10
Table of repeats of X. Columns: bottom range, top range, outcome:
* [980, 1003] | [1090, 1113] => 1.15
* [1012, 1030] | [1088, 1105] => 1.04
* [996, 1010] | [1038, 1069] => 1.14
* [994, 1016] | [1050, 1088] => 1.16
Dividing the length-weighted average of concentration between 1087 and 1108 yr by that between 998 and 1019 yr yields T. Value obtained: 1.14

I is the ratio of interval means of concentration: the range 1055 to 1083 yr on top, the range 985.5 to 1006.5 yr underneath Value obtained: 1.2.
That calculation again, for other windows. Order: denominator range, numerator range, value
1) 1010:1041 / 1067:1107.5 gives 1.09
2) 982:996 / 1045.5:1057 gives 1.09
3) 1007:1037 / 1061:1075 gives 1.07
